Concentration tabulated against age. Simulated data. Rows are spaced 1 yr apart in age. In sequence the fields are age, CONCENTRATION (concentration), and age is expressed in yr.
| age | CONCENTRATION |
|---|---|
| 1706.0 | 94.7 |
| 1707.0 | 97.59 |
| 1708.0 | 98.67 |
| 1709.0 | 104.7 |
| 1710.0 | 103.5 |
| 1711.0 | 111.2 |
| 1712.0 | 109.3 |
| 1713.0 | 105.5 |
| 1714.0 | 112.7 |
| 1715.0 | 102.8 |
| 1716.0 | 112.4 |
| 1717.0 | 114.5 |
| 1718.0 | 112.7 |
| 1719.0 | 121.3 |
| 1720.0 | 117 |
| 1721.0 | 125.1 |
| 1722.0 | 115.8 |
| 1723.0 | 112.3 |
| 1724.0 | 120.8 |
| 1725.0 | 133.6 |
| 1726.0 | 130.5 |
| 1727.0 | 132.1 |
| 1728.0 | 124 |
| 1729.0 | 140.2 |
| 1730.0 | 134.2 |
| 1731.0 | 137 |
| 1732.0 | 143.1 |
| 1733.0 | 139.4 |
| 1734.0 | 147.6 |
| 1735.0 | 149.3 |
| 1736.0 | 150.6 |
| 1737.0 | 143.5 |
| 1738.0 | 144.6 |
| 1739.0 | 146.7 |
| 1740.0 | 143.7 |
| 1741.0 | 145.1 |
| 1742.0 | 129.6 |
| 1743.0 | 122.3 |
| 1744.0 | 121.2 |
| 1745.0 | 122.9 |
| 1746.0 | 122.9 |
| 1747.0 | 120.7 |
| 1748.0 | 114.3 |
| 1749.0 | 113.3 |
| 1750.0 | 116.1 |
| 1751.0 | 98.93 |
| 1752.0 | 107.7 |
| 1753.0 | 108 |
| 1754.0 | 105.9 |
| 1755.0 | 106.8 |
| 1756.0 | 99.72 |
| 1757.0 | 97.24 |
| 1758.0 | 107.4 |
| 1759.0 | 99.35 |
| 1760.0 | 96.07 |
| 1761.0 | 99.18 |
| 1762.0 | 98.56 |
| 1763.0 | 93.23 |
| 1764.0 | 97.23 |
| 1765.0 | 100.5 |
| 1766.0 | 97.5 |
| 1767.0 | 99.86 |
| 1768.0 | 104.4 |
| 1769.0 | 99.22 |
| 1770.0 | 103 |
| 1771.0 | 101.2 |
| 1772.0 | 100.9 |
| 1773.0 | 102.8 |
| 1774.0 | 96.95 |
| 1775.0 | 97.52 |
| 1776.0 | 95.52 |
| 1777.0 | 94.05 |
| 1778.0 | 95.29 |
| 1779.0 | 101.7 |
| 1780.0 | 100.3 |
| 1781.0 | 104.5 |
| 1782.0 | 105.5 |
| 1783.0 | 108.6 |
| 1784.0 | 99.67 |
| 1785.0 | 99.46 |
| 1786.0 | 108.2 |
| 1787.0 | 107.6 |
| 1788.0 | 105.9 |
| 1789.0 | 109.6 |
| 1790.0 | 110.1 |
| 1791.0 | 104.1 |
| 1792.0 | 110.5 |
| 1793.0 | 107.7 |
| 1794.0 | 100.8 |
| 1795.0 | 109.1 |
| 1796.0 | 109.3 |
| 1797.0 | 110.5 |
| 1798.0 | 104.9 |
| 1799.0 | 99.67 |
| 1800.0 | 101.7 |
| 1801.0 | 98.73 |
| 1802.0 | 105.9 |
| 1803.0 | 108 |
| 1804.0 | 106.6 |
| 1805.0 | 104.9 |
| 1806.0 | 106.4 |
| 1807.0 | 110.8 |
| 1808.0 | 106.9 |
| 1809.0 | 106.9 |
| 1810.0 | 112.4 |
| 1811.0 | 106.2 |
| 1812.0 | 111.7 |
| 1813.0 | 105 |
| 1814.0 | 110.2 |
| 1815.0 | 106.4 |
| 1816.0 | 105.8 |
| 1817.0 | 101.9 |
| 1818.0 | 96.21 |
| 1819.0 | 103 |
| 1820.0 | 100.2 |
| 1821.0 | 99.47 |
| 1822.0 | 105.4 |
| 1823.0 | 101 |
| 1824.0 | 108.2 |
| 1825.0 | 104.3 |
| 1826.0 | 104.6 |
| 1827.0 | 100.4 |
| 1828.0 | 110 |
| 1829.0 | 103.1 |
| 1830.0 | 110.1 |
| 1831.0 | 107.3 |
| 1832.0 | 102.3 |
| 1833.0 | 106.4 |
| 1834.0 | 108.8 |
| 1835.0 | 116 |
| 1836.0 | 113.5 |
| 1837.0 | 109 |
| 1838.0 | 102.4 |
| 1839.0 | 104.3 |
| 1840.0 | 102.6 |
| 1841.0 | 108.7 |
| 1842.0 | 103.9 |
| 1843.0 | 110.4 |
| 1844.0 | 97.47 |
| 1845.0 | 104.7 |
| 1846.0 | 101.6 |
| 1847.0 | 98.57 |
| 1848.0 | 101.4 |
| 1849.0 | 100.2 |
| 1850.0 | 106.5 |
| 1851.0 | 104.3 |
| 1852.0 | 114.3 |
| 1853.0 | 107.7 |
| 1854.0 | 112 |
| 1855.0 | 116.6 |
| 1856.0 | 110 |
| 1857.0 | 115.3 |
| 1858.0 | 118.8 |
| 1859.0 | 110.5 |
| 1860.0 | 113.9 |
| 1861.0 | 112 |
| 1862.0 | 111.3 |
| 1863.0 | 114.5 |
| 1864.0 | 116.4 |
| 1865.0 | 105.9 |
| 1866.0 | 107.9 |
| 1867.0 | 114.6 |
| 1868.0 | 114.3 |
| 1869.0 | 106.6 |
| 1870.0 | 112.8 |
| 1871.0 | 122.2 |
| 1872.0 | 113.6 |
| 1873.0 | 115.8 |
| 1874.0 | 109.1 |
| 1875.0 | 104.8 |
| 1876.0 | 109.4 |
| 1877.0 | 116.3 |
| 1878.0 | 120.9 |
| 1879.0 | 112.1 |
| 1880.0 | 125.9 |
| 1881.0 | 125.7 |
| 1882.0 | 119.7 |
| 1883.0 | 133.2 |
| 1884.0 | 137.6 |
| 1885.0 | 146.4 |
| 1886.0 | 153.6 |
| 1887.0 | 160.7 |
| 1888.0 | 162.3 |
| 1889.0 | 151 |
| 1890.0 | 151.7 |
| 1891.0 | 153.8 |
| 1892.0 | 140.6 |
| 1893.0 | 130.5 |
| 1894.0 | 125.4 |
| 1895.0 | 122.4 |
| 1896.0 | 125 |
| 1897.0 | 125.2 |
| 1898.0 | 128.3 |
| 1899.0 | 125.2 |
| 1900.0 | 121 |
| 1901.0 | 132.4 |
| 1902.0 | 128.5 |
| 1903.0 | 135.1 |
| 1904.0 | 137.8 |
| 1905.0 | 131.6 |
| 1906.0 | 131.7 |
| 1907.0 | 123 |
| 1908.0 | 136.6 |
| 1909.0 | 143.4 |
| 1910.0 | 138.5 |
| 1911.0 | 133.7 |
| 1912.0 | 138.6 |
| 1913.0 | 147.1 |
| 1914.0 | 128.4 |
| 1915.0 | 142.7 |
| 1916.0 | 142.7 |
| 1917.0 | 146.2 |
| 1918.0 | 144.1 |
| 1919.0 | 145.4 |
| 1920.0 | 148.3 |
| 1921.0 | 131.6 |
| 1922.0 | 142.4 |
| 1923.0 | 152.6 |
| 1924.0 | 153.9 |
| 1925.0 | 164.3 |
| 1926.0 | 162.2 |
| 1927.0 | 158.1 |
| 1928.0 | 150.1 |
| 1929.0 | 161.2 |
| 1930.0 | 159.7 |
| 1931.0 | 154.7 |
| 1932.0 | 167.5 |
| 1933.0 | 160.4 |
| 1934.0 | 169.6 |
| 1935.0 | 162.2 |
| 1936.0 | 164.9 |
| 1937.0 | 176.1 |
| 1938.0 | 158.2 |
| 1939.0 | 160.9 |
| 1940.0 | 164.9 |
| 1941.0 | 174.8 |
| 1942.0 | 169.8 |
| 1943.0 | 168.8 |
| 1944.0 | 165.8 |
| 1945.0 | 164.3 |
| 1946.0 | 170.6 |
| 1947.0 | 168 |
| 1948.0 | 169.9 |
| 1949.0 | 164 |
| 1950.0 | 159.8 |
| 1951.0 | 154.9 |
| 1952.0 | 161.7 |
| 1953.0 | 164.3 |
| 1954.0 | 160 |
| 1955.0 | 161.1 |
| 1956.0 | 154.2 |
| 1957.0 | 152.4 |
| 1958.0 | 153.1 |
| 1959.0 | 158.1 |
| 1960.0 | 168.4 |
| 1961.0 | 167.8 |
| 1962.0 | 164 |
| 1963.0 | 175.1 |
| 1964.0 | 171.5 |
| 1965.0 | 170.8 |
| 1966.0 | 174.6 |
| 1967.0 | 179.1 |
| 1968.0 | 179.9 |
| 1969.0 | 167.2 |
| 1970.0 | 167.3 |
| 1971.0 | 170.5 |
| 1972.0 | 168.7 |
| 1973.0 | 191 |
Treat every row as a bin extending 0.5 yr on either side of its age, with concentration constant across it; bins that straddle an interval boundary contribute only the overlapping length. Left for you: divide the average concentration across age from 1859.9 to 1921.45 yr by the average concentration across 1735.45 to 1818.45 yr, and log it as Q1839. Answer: 1.19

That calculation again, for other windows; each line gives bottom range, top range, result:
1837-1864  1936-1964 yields 1.52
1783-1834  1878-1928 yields 1.31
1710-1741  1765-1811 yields 0.81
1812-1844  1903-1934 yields 1.39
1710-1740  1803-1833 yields 0.83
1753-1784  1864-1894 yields 1.26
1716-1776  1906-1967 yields 1.34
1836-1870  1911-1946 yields 1.44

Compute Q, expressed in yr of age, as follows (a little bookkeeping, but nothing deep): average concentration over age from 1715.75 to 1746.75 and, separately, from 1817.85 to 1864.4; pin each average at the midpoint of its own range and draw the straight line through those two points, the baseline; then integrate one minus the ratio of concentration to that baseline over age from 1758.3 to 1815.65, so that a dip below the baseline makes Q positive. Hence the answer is 7.3 yr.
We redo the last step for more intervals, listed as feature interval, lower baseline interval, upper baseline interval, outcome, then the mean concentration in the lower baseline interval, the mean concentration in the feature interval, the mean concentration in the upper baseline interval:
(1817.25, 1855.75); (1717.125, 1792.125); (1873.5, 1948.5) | 7.27 yr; 114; 105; 144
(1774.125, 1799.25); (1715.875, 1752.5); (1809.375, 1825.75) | 2.07 yr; 128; 104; 105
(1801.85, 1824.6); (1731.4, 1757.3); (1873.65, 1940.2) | 4.59 yr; 126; 106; 141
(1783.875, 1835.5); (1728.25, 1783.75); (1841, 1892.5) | 4.62 yr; 114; 106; 119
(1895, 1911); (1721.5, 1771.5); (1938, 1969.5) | 2.44 yr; 119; 131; 166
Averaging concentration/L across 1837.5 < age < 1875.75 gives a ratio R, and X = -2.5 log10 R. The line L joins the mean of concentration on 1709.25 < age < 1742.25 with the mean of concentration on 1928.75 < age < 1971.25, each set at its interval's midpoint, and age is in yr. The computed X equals 0.34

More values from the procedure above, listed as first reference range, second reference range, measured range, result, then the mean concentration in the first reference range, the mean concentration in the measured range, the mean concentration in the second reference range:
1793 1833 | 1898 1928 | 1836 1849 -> 0.115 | 105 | 104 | 140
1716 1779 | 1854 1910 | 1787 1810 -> 0.126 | 116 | 106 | 125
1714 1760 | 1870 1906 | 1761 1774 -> 0.240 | 123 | 99.7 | 130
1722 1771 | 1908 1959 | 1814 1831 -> 0.275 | 119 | 104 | 156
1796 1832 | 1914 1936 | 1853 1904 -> 0.078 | 105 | 124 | 153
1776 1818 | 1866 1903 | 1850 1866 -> 0.083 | 105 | 112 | 128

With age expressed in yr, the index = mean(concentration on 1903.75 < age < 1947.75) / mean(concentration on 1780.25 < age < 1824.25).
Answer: 1.4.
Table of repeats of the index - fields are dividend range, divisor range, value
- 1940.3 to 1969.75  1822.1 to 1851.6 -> 1.58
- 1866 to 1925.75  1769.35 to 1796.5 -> 1.29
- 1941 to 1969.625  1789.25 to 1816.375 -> 1.55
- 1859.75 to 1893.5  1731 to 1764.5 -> 1.04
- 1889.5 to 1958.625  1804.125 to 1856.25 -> 1.41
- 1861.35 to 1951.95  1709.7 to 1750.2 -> 1.11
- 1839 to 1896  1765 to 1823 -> 1.14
